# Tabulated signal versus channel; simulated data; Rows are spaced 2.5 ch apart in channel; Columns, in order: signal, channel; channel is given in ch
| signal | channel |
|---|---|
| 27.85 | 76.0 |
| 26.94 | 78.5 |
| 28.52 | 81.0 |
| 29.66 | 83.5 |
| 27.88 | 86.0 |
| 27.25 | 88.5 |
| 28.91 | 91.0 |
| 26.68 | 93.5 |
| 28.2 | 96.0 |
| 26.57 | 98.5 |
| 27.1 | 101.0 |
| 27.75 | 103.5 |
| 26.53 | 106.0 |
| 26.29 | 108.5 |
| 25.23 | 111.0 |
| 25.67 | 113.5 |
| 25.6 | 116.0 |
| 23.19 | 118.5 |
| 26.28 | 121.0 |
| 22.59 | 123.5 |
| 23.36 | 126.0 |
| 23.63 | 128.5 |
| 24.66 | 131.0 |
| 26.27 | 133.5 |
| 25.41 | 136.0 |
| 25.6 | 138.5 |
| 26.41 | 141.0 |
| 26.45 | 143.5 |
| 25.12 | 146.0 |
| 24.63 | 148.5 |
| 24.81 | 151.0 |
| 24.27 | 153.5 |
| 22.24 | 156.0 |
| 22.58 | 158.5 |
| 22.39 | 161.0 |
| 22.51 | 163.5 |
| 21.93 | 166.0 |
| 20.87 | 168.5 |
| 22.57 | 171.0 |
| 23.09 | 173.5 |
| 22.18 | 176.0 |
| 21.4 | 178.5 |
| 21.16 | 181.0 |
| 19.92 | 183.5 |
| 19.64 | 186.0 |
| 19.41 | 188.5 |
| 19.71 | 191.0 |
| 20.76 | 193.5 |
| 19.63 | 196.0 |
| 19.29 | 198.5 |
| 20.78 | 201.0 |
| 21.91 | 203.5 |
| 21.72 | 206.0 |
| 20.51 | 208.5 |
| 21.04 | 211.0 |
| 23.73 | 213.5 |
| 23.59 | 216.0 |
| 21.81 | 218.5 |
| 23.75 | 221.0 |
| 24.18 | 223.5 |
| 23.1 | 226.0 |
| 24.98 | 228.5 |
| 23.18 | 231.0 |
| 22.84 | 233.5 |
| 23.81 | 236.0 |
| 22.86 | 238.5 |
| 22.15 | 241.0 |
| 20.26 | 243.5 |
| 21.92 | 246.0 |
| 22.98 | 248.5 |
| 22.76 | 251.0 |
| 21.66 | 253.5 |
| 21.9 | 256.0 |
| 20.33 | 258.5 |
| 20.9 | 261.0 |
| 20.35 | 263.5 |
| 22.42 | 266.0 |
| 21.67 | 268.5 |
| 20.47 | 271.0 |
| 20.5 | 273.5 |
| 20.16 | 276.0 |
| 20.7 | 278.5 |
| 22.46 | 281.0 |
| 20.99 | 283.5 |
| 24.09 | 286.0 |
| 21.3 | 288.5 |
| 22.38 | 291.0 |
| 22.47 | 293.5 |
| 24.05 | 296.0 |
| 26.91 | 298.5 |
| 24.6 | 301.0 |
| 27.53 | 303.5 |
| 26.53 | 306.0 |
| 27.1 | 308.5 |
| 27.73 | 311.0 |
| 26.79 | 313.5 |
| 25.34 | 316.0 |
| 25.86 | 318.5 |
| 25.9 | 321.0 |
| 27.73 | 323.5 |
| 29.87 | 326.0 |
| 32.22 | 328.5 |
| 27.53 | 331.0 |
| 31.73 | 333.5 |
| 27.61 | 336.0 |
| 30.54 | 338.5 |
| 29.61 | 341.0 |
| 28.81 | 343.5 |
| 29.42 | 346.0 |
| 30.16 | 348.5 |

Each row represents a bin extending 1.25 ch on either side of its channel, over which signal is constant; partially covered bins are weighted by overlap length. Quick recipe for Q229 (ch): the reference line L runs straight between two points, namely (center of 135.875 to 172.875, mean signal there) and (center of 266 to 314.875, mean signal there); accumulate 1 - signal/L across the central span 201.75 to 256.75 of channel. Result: 2.6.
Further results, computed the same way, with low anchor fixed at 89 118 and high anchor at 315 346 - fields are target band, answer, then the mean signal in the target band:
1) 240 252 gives 2.5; 22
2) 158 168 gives 1.8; 22.2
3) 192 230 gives 7.7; 22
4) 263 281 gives 4.5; 21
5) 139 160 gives 1.9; 24.6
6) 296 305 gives 0.7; 26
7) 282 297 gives 3.1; 22.5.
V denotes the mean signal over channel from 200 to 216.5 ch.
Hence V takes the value 21.8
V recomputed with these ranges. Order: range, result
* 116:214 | 22.7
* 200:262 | 22.4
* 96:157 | 25.3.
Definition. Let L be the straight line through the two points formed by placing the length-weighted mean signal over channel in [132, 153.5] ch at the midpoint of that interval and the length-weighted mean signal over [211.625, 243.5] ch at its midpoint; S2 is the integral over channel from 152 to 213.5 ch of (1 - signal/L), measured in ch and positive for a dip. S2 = 7.6 ch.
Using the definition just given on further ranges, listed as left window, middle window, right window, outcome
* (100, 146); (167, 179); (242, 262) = 0.9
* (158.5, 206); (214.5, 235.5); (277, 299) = -1.6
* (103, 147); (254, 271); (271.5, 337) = 2.8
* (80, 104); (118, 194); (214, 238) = 8.0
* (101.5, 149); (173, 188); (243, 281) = 1.7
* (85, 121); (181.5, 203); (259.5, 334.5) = 4.7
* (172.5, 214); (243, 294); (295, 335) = 6.8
